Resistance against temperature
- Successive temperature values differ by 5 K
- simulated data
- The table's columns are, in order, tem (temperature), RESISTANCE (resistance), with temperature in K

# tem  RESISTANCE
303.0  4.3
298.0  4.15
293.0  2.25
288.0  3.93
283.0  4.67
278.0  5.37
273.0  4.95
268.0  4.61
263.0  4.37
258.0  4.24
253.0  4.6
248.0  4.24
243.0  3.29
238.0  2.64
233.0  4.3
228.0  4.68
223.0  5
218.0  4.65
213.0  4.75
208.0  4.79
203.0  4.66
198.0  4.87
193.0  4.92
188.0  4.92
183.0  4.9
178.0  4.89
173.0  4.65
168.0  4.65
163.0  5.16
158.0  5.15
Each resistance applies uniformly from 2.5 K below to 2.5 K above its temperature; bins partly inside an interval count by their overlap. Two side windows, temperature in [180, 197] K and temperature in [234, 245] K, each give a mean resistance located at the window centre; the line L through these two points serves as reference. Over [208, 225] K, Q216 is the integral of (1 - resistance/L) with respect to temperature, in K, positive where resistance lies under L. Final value -3.75 K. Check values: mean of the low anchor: 4.91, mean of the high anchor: 3.13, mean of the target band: 4.79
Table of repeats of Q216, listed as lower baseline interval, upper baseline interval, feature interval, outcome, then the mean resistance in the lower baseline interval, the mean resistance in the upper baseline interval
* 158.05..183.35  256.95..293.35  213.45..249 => 3.6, 4.87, 4.42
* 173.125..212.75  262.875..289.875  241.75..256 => 1.9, 4.83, 4.69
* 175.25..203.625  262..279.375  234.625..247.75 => 4.3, 4.87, 4.83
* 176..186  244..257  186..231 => -1.5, 4.9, 4.27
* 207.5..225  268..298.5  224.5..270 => 4.2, 4.79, 4.26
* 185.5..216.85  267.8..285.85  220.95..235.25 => 0.6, 4.81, 4.92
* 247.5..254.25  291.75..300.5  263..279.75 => -4.0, 4.44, 3.34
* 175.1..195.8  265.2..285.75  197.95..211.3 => 0.4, 4.9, 4.88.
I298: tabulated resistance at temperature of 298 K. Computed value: 4.15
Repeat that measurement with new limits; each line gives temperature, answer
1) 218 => 4.65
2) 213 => 4.75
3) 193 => 4.92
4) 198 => 4.87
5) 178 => 4.89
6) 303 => 4.3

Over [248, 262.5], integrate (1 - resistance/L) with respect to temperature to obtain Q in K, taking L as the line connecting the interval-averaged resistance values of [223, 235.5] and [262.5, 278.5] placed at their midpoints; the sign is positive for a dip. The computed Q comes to 1.1 K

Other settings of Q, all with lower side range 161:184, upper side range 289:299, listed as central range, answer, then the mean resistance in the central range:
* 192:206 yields -1.0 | 4.8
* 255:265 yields -1.9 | 4.32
